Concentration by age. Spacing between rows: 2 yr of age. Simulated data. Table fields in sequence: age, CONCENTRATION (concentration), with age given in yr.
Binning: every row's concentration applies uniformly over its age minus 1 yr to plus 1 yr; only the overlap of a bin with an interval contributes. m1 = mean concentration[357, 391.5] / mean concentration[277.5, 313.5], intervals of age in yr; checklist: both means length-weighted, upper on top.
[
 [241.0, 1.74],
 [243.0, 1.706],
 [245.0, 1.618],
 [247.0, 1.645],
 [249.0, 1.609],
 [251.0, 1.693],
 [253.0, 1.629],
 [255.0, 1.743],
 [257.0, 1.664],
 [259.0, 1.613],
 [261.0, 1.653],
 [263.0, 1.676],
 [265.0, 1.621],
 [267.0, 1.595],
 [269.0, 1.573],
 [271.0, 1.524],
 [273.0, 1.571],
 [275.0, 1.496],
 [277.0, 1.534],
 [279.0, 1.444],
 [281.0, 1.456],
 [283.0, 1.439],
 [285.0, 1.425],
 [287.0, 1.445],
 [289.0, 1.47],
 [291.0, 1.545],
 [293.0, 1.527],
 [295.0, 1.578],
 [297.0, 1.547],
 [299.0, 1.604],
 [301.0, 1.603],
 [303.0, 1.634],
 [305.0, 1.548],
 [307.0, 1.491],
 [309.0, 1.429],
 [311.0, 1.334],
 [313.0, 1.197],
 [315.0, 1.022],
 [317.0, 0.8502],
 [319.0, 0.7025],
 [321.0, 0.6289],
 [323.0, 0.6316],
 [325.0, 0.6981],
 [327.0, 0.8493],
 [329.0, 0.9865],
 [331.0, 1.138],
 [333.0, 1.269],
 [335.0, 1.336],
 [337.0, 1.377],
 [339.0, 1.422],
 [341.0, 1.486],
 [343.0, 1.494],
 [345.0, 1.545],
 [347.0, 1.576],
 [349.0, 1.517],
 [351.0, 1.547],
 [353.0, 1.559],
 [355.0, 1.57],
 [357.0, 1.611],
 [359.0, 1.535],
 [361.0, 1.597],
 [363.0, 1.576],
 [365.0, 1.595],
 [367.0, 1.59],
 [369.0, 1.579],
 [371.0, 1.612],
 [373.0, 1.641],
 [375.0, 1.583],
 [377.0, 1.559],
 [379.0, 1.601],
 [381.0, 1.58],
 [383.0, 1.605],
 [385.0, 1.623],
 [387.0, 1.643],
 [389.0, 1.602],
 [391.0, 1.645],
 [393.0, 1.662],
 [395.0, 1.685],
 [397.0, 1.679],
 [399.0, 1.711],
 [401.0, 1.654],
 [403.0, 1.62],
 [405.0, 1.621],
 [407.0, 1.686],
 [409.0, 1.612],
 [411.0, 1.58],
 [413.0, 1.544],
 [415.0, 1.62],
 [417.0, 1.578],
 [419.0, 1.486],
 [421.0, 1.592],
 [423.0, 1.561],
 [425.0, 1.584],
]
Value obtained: 1.07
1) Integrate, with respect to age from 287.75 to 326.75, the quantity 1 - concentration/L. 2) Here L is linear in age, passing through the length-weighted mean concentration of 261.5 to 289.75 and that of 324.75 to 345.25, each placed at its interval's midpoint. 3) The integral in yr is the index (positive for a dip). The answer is 3.6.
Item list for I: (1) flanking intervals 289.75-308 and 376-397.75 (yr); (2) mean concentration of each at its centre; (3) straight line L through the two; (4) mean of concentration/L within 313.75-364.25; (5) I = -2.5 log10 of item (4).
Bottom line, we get 0.25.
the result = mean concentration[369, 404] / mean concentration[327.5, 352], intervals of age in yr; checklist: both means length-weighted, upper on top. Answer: 1.2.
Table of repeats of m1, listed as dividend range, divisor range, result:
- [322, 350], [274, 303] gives 0.82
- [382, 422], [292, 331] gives 1.35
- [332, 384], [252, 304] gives 0.98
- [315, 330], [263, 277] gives 0.50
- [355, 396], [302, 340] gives 1.42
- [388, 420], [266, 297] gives 1.08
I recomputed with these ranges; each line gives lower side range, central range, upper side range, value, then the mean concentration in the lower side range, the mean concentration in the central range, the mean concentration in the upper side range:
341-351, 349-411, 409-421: -0.04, 1.53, 1.61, 1.57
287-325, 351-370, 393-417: -0.07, 1.28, 1.58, 1.64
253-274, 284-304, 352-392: 0.05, 1.62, 1.54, 1.6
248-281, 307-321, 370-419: 0.43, 1.6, 1.08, 1.62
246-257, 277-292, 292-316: 0.05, 1.66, 1.47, 1.46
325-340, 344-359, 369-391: -0.16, 1.16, 1.56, 1.61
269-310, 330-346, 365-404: 0.14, 1.52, 1.38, 1.62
